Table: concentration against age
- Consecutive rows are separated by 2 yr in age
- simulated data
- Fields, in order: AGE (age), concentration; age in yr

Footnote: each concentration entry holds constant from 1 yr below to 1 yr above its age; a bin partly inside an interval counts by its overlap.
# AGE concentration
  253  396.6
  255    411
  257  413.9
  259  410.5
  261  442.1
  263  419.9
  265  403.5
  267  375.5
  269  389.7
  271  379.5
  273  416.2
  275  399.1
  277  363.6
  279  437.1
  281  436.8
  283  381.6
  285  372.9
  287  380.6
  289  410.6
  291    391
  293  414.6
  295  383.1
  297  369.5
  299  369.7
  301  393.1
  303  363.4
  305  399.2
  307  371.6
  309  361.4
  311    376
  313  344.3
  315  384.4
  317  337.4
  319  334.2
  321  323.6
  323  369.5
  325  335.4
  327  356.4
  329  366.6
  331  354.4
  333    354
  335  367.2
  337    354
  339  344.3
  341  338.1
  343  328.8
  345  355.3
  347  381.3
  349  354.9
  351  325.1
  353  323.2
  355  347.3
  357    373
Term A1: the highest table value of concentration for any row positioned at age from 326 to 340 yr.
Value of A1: 367.2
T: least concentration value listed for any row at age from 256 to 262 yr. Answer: 410.5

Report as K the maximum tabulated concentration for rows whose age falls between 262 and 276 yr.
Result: 419.9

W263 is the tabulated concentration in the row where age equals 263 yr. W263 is 419.9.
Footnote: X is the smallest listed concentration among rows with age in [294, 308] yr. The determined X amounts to 363.4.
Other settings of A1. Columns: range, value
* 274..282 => 437.1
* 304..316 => 399.2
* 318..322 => 334.2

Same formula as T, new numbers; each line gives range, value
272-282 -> 363.6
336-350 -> 328.8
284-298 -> 369.5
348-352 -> 325.1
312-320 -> 334.2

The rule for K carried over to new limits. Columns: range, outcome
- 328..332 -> 366.6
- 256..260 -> 413.9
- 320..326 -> 369.5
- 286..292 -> 410.6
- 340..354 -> 381.3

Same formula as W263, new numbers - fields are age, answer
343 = 328.8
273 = 416.2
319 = 334.2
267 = 375.5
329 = 366.6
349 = 354.9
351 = 325.1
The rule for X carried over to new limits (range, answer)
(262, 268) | 375.5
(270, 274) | 379.5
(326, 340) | 344.3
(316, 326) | 323.6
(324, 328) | 335.4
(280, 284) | 381.6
